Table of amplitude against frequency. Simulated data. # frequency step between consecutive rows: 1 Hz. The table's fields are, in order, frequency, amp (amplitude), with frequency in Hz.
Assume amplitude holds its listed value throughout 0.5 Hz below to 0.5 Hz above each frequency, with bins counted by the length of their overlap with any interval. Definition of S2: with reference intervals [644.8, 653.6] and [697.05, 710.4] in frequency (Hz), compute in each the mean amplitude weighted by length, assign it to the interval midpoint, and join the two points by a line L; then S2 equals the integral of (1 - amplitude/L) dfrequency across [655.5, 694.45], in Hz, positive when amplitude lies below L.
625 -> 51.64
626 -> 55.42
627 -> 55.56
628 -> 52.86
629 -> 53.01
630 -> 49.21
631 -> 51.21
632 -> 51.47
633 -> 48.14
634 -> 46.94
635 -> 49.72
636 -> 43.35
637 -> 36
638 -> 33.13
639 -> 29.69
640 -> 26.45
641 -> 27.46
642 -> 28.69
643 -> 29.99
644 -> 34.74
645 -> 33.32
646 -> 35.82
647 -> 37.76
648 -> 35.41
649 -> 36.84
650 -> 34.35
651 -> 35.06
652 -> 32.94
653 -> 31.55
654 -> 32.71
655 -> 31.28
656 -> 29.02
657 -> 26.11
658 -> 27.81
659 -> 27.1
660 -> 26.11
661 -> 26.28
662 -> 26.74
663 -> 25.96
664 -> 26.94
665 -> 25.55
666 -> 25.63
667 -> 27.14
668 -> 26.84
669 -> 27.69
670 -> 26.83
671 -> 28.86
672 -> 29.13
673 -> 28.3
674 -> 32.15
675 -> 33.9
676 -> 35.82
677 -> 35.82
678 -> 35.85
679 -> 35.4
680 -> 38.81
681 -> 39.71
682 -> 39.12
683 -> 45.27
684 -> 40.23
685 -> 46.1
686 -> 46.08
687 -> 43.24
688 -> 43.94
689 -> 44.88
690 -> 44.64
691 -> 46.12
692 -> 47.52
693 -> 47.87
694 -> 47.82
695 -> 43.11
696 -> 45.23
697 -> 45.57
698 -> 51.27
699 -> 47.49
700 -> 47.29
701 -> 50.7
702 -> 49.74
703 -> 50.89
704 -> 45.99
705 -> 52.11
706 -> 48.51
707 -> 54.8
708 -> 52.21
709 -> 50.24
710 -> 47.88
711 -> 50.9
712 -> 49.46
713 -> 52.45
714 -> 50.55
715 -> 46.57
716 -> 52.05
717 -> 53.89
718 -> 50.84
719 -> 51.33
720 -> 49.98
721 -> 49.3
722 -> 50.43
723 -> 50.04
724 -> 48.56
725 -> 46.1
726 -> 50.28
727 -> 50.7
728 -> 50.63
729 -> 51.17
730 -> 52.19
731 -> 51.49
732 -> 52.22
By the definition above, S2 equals 6.9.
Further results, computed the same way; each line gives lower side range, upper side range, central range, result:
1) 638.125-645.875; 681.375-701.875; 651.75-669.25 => 3.9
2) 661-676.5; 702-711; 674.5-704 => -2.6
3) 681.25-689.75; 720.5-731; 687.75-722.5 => -1.7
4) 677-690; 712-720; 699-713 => -0.6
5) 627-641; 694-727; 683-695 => 0.7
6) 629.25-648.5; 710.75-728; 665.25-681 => 4.4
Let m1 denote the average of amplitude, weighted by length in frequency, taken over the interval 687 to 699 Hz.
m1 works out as 46.1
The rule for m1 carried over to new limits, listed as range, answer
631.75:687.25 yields 33.8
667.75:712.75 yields 42.8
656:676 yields 27.9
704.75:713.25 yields 50.9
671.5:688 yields 38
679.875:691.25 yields 43.3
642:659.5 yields 32.4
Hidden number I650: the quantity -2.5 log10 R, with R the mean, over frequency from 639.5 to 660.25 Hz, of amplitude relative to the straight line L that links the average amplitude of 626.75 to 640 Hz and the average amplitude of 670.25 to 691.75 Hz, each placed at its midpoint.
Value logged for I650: 0.34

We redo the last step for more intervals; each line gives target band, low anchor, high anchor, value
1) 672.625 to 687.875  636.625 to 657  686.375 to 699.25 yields 0.103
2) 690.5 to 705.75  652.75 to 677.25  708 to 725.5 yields -0.133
